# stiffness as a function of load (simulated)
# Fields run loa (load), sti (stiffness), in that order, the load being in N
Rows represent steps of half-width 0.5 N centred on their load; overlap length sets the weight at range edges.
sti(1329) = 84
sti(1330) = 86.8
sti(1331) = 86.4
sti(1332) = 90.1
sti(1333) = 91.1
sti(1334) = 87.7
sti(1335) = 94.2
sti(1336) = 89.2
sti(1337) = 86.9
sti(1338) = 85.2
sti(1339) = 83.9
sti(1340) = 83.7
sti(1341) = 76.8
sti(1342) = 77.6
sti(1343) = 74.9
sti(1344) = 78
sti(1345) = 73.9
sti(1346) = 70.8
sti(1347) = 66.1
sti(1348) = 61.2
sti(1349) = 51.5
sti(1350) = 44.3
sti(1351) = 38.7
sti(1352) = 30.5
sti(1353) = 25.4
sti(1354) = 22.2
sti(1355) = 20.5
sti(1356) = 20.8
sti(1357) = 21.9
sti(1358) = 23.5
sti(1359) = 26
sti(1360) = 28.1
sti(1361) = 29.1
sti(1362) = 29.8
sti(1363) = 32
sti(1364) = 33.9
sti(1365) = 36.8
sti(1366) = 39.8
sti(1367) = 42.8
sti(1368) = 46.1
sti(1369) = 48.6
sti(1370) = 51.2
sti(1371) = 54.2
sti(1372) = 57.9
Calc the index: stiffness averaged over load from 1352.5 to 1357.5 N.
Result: 22.2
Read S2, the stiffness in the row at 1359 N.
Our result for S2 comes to 26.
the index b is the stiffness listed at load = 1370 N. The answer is 51.2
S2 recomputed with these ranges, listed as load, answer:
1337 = 86.9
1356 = 20.8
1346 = 70.8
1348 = 61.2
